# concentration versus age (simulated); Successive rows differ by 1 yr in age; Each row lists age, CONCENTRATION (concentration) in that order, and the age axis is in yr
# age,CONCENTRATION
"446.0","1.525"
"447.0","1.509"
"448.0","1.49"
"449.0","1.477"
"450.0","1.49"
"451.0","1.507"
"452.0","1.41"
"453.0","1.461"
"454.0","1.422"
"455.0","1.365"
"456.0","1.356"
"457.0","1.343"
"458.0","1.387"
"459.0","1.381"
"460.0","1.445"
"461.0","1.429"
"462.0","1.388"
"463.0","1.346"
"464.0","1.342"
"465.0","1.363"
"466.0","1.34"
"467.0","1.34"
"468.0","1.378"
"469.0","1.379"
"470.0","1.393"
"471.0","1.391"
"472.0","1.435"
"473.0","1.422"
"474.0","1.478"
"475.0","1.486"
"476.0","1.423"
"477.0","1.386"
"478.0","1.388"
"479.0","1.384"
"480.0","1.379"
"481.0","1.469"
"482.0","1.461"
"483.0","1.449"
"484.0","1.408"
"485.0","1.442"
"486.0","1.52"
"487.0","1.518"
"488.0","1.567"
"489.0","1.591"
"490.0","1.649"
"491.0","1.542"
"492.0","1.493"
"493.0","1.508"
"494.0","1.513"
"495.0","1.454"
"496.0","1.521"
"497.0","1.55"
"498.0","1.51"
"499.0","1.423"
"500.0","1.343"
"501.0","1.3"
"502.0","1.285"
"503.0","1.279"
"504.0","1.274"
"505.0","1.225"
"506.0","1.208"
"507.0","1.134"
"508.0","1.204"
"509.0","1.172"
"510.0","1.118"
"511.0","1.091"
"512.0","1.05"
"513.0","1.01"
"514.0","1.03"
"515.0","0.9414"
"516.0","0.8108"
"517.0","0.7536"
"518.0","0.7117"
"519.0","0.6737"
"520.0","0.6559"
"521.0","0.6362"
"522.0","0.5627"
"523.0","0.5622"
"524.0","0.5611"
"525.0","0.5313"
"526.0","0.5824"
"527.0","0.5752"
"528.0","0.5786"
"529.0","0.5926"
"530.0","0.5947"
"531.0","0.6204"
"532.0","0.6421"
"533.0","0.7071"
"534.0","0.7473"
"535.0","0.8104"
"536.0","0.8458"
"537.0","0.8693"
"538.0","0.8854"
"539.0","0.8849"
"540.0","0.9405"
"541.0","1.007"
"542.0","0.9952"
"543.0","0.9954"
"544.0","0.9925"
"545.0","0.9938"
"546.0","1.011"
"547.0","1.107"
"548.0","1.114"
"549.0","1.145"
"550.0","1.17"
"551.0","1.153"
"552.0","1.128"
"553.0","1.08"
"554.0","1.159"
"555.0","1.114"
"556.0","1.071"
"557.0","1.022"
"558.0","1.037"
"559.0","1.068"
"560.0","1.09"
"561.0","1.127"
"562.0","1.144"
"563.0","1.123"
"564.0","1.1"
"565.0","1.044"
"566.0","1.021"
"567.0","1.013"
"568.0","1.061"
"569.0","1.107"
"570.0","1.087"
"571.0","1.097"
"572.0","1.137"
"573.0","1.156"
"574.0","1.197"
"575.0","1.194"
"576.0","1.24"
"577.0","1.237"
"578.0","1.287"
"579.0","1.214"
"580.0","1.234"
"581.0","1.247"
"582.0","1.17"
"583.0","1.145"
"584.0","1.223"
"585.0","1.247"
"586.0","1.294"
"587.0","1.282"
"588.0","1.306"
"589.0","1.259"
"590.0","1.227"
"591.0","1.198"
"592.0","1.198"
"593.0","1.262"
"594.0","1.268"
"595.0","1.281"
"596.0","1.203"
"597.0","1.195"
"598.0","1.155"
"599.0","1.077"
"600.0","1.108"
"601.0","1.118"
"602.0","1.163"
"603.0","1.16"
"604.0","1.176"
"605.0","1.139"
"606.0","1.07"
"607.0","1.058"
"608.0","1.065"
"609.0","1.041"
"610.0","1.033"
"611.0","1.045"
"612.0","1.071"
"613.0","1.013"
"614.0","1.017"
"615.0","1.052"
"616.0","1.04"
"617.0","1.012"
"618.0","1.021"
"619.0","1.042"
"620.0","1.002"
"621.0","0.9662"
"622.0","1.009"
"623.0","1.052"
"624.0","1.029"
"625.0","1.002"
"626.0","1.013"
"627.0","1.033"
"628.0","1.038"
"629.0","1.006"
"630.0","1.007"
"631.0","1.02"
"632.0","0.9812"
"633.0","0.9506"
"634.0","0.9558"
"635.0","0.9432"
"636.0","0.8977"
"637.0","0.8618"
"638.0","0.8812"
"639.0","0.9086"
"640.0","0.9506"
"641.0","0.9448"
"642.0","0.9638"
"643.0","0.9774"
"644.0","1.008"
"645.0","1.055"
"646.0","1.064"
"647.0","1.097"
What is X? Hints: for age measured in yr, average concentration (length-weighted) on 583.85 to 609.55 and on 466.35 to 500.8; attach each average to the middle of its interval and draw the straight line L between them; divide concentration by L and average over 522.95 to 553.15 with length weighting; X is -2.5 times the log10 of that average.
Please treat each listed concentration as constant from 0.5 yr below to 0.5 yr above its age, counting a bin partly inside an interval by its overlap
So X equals 0.472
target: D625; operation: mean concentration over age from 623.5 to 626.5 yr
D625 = 1.01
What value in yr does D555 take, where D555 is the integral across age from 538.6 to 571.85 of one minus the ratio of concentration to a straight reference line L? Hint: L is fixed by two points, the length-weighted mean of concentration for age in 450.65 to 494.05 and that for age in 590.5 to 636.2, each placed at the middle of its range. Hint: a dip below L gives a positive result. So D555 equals 4.11 yr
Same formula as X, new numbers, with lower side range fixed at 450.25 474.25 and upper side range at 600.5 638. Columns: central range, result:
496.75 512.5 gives 0.036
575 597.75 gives -0.121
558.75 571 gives 0.070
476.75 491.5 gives -0.103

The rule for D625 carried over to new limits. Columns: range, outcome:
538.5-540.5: 0.913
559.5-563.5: 1.12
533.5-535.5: 0.779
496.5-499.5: 1.49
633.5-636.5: 0.932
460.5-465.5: 1.37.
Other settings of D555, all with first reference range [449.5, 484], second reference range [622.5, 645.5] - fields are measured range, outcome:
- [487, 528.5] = 6.45 yr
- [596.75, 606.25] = -0.68 yr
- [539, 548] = 1.52 yr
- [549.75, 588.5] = -0.26 yr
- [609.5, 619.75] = -0.07 yr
